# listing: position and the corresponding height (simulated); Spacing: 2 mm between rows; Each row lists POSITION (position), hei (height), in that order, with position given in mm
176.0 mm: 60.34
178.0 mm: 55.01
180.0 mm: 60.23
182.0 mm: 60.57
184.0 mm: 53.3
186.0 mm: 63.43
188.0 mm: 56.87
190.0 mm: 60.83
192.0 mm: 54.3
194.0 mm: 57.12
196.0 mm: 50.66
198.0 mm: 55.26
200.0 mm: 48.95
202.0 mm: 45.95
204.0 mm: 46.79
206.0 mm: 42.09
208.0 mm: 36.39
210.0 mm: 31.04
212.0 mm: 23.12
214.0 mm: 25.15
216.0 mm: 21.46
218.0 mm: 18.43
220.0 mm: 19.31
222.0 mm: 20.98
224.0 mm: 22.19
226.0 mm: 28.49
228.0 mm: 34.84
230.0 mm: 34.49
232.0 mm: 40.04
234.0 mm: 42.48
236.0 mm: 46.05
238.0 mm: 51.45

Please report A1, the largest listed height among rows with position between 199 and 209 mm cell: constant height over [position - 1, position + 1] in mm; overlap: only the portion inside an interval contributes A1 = 48.95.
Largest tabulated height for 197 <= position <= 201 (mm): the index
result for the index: 55.26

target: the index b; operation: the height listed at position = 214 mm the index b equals 25.15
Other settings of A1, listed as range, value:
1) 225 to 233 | 40.04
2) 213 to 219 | 25.15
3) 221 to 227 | 28.49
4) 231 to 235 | 42.48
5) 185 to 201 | 63.43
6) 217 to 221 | 19.31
